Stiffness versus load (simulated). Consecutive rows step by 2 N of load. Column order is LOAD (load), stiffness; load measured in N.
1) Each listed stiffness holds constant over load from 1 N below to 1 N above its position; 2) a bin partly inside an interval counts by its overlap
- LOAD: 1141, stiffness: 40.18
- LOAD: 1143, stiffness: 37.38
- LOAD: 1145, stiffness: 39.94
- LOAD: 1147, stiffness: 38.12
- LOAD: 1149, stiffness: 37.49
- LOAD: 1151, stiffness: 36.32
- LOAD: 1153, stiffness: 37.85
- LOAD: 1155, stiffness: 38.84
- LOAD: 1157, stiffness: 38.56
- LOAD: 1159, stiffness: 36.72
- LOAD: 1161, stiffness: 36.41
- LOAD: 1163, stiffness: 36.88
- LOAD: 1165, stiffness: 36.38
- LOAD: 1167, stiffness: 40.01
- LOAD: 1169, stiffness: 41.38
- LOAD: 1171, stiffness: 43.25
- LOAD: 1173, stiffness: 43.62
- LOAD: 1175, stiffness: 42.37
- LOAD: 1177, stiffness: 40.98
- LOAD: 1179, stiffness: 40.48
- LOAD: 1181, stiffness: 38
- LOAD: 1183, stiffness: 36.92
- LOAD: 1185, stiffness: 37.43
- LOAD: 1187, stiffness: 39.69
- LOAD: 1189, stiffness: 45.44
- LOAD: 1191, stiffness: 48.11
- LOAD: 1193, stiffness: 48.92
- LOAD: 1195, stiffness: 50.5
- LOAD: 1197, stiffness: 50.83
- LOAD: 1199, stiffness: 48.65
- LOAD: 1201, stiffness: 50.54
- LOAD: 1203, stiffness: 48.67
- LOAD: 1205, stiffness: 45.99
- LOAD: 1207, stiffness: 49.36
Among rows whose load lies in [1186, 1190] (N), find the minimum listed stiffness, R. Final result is 39.69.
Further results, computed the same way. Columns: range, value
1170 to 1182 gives 38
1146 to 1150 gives 37.49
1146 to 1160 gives 36.32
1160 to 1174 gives 36.38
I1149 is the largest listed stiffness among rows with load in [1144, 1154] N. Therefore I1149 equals 39.94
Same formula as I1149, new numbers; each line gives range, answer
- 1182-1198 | 50.83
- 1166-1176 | 43.62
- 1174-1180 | 42.37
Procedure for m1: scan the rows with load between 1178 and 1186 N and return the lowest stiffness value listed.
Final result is 36.92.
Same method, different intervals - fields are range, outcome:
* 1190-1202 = 48.11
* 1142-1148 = 37.38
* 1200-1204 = 48.67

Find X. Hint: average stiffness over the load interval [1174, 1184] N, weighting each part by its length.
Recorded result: 39.8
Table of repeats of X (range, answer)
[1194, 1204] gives 49.8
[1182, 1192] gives 41.5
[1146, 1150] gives 37.8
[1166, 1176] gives 42.1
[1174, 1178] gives 41.7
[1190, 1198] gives 49.6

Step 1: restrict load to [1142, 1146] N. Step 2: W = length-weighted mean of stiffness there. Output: 38.7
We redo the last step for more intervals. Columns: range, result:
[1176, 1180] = 40.7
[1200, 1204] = 49.6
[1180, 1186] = 37.4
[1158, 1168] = 37.3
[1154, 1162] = 37.6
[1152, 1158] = 38.4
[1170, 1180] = 42.1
